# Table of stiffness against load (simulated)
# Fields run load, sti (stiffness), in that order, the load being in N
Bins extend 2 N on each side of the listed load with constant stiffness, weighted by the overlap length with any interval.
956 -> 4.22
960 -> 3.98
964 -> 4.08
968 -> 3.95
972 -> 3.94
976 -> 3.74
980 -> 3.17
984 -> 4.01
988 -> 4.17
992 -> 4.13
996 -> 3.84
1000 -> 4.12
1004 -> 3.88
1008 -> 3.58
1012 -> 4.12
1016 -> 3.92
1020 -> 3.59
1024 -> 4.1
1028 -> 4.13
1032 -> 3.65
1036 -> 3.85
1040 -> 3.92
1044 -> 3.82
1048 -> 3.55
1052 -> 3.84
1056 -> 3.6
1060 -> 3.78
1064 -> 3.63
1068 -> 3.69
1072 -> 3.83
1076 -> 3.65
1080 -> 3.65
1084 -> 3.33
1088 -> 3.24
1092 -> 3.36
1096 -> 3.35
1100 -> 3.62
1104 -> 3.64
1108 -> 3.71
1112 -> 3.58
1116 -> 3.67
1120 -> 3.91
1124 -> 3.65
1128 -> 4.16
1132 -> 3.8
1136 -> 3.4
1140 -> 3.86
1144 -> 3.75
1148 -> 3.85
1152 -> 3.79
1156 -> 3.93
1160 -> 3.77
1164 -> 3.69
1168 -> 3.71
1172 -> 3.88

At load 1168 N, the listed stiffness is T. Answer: 3.71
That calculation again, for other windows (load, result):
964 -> 4.08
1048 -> 3.55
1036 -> 3.85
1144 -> 3.75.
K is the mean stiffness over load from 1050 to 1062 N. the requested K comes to 3.74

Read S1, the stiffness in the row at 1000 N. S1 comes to 4.12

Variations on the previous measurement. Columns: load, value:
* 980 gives 3.17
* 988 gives 4.17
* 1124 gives 3.65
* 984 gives 4.01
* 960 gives 3.98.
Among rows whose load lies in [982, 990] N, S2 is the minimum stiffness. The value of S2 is 4.01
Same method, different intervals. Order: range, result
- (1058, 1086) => 3.33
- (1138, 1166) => 3.69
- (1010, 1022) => 3.59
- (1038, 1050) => 3.55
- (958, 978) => 3.74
